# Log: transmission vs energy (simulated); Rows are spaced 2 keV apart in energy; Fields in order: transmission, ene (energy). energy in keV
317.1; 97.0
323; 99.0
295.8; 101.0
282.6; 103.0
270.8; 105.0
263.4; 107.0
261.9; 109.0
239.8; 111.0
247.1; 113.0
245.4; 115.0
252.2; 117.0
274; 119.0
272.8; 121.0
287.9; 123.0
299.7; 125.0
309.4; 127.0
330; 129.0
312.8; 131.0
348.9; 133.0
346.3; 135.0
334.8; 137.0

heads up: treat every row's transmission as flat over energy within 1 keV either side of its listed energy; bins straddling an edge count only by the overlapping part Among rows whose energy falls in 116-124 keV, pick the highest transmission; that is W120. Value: 287.9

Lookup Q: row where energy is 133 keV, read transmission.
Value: 348.9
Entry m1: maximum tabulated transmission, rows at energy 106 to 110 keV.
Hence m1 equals 263.4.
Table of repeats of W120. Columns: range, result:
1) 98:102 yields 323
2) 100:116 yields 295.8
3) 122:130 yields 330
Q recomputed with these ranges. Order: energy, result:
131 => 312.8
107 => 263.4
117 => 252.2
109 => 261.9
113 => 247.1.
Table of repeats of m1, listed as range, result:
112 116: 247.1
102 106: 282.6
